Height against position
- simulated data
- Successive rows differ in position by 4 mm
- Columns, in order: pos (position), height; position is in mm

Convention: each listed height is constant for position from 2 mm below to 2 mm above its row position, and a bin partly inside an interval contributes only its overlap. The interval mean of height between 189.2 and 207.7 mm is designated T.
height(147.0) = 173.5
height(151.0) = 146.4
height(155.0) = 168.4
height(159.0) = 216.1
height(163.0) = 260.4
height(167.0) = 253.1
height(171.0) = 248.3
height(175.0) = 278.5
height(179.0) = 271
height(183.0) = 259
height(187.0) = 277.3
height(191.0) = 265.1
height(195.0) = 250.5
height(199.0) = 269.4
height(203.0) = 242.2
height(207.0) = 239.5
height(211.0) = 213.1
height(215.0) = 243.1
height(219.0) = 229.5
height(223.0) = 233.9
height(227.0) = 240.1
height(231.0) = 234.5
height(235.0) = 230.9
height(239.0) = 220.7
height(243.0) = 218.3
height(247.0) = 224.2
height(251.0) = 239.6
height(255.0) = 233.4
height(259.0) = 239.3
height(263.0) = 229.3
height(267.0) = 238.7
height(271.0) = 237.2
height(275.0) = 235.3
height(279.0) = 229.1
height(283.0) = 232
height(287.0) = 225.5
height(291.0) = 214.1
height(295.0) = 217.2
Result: 254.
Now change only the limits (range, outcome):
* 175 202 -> 265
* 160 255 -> 245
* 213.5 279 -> 233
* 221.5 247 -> 229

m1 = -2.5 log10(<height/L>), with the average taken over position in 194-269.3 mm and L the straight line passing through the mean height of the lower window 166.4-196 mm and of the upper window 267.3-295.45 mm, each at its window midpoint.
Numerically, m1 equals 0.05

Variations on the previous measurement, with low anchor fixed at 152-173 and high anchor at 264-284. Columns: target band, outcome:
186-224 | -0.08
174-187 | -0.19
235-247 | 0.05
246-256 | 0.00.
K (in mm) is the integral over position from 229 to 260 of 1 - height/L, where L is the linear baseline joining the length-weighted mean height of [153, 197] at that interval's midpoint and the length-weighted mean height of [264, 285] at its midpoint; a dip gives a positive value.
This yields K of 1.2 mm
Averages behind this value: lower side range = 250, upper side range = 234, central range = 230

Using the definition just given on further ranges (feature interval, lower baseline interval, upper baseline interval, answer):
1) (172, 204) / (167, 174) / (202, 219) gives -2.5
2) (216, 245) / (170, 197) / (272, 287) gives 2.2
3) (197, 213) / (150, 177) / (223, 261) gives -0.8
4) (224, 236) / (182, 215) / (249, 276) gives 0.4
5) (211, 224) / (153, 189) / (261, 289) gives 0.5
